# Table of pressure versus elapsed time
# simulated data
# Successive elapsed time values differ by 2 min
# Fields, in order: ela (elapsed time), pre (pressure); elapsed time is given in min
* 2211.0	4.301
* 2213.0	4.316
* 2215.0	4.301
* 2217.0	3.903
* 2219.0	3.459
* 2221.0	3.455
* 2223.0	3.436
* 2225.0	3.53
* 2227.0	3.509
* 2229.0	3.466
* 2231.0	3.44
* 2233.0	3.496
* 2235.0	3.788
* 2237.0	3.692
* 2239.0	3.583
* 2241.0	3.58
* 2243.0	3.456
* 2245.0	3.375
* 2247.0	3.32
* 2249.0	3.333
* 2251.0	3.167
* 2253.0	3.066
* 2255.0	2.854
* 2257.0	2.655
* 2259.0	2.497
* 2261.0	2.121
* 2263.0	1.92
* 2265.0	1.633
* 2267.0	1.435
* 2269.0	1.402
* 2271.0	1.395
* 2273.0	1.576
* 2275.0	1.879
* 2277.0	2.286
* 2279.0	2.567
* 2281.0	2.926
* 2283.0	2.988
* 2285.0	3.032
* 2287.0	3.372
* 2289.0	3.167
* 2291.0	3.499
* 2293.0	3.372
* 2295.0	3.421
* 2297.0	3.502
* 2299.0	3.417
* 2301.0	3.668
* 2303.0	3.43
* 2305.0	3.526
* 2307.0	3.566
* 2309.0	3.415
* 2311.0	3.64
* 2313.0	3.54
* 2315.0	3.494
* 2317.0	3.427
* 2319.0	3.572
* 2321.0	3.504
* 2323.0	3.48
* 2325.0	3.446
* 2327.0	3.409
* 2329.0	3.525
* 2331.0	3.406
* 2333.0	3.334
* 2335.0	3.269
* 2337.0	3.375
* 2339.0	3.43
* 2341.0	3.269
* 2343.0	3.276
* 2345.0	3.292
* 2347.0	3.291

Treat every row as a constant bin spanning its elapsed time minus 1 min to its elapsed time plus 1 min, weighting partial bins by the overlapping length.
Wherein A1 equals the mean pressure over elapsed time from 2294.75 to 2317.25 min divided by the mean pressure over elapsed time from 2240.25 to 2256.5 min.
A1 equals 1.08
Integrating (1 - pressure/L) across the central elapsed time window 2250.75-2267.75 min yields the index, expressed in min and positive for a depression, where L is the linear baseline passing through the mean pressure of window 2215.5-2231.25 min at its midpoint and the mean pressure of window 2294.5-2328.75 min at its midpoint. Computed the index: 5.7 min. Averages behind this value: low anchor 3.55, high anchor 3.5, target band 2.35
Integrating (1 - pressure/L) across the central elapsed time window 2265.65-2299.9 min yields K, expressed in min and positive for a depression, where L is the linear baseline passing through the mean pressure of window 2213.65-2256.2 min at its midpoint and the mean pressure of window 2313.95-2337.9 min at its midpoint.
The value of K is 8.04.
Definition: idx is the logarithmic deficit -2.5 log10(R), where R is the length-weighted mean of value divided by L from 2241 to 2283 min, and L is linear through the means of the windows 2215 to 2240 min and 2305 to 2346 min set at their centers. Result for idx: 0.39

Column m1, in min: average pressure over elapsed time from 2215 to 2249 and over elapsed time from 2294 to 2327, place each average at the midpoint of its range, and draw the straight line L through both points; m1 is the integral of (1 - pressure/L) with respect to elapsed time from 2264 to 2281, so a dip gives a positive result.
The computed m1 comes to 8.1 min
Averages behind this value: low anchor 3.55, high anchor 3.5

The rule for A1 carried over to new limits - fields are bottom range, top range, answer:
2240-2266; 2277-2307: 1.14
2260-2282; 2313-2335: 1.80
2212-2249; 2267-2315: 0.82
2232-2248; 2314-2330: 0.98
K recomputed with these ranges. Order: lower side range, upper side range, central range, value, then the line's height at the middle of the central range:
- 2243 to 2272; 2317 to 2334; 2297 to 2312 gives -1.8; 3.15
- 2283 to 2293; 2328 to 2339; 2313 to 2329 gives -0.6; 3.35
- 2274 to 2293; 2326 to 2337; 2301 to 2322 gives -2.3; 3.18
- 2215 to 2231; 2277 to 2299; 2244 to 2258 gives 1.2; 3.4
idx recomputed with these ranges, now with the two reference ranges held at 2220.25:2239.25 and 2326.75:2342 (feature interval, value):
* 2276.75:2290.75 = 0.16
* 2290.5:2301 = -0.01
